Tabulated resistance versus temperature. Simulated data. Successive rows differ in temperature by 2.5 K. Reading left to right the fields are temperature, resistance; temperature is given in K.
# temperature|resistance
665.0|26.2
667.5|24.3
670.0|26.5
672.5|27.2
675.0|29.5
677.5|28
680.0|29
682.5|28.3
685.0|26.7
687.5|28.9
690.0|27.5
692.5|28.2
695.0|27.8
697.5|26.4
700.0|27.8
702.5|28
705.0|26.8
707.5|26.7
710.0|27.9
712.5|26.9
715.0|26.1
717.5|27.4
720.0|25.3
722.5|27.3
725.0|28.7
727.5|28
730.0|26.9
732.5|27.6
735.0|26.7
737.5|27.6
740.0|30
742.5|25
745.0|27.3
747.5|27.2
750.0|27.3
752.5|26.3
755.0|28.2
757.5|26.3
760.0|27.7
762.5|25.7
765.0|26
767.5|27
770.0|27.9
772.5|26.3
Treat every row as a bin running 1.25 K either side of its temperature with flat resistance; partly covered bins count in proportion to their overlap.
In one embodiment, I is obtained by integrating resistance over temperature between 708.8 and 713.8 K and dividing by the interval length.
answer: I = 27.4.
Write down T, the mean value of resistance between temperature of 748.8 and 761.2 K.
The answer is 27.2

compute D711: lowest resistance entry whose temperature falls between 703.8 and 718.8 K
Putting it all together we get 26.1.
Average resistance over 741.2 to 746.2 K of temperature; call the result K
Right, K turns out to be 26.2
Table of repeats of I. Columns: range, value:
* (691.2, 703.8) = 27.6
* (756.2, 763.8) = 26.6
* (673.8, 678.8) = 28.7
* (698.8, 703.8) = 27.9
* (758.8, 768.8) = 26.6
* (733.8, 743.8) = 27.3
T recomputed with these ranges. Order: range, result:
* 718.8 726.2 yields 27.1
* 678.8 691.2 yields 28.1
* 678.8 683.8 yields 28.6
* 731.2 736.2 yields 27.2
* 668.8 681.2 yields 28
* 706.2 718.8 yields 27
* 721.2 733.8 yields 27.7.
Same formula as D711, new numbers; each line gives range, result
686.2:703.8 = 26.4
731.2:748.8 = 25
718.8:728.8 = 25.3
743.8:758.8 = 26.3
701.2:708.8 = 26.7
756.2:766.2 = 25.7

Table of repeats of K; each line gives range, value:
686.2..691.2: 28.2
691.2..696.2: 28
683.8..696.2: 27.8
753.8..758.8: 27.2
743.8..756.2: 27.3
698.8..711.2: 27.4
